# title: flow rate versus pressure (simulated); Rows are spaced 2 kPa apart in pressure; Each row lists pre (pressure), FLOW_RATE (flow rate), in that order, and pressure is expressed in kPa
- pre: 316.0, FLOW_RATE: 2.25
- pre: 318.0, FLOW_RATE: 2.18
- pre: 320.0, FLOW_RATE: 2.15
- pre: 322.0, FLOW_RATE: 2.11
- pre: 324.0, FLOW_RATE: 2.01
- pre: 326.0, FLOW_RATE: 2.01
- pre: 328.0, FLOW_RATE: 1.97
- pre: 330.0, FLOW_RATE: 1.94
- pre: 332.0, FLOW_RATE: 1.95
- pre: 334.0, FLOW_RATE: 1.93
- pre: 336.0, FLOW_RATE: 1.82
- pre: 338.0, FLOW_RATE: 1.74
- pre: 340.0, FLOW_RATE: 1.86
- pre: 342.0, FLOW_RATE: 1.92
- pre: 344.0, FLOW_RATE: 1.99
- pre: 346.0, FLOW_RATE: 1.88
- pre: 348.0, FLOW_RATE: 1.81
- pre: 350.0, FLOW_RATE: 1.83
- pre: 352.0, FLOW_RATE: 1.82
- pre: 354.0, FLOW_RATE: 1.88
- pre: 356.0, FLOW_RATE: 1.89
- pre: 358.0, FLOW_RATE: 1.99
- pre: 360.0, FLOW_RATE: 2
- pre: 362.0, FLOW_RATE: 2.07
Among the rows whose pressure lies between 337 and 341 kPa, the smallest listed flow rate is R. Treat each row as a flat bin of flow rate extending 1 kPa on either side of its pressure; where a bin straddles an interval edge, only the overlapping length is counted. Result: 1.74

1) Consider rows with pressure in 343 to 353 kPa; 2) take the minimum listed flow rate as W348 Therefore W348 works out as 1.81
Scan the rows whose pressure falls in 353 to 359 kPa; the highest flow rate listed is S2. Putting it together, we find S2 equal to 1.99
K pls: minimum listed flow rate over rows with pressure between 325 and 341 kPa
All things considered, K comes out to 1.74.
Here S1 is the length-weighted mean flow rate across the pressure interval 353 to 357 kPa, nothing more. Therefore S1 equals 1.88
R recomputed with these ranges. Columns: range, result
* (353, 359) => 1.88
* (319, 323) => 2.11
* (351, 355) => 1.82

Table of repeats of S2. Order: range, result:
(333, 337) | 1.93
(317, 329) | 2.18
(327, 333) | 1.97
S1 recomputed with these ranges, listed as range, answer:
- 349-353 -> 1.83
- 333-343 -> 1.85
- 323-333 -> 1.98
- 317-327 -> 2.09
